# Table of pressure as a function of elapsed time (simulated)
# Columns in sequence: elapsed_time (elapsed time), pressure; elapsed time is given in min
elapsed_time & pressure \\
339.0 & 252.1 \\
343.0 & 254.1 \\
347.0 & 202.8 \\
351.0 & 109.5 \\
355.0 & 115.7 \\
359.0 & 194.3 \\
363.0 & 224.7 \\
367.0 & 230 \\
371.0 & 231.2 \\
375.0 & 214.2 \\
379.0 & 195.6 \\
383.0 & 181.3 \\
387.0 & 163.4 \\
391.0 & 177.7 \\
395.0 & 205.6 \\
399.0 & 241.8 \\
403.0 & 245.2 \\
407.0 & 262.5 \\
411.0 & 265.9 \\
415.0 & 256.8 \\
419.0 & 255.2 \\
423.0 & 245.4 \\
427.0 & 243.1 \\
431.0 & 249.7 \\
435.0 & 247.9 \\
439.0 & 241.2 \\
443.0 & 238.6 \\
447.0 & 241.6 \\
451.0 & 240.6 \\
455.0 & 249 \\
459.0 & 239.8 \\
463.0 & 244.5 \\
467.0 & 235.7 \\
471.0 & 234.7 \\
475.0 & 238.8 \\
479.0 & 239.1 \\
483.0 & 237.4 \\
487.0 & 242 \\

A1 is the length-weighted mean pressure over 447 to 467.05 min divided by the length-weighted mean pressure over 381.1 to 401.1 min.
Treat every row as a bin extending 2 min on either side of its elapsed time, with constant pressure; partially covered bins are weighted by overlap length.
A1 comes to 1.25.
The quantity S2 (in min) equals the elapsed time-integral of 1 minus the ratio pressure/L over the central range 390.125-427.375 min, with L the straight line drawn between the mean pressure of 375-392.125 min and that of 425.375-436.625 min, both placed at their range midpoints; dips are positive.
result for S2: -4.2 min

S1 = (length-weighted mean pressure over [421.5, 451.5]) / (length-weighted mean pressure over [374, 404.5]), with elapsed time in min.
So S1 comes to 1.21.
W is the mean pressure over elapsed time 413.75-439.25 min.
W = 249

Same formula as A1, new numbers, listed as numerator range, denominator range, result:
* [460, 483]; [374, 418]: 1.08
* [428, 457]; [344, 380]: 1.27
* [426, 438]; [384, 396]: 1.37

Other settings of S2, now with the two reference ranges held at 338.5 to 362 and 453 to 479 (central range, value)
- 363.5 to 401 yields -0.93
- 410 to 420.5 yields -2.07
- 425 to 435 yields -1.04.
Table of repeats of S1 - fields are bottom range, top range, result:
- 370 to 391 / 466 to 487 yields 1.23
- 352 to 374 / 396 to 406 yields 1.23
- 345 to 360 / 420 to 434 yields 1.61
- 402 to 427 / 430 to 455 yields 0.96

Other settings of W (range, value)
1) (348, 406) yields 196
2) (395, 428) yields 249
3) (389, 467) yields 242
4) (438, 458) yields 242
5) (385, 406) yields 209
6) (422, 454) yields 244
